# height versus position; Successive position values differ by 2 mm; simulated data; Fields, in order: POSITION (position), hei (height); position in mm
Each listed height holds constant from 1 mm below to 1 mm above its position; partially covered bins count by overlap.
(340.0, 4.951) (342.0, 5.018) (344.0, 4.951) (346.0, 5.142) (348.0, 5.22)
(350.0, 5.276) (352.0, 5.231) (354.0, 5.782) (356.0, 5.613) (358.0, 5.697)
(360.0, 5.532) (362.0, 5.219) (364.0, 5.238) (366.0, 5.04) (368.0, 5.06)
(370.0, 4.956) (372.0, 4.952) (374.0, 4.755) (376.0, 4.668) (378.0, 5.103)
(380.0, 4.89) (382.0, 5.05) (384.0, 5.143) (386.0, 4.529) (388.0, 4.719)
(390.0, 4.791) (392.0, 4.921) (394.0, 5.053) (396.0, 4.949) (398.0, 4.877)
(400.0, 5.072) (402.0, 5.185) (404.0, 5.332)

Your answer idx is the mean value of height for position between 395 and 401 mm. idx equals 4.97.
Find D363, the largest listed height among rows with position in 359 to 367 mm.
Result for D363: 5.532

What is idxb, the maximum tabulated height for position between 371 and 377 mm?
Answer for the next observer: 4.952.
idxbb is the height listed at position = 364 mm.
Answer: 5.238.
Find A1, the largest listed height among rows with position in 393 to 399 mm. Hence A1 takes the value 5.053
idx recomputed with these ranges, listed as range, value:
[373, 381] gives 4.85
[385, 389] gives 4.62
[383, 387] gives 4.84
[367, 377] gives 4.88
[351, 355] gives 5.51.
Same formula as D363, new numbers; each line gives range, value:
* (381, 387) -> 5.143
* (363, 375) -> 5.238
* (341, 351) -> 5.276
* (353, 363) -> 5.782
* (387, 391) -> 4.791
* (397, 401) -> 5.072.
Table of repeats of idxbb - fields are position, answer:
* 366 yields 5.04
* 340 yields 4.951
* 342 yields 5.018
